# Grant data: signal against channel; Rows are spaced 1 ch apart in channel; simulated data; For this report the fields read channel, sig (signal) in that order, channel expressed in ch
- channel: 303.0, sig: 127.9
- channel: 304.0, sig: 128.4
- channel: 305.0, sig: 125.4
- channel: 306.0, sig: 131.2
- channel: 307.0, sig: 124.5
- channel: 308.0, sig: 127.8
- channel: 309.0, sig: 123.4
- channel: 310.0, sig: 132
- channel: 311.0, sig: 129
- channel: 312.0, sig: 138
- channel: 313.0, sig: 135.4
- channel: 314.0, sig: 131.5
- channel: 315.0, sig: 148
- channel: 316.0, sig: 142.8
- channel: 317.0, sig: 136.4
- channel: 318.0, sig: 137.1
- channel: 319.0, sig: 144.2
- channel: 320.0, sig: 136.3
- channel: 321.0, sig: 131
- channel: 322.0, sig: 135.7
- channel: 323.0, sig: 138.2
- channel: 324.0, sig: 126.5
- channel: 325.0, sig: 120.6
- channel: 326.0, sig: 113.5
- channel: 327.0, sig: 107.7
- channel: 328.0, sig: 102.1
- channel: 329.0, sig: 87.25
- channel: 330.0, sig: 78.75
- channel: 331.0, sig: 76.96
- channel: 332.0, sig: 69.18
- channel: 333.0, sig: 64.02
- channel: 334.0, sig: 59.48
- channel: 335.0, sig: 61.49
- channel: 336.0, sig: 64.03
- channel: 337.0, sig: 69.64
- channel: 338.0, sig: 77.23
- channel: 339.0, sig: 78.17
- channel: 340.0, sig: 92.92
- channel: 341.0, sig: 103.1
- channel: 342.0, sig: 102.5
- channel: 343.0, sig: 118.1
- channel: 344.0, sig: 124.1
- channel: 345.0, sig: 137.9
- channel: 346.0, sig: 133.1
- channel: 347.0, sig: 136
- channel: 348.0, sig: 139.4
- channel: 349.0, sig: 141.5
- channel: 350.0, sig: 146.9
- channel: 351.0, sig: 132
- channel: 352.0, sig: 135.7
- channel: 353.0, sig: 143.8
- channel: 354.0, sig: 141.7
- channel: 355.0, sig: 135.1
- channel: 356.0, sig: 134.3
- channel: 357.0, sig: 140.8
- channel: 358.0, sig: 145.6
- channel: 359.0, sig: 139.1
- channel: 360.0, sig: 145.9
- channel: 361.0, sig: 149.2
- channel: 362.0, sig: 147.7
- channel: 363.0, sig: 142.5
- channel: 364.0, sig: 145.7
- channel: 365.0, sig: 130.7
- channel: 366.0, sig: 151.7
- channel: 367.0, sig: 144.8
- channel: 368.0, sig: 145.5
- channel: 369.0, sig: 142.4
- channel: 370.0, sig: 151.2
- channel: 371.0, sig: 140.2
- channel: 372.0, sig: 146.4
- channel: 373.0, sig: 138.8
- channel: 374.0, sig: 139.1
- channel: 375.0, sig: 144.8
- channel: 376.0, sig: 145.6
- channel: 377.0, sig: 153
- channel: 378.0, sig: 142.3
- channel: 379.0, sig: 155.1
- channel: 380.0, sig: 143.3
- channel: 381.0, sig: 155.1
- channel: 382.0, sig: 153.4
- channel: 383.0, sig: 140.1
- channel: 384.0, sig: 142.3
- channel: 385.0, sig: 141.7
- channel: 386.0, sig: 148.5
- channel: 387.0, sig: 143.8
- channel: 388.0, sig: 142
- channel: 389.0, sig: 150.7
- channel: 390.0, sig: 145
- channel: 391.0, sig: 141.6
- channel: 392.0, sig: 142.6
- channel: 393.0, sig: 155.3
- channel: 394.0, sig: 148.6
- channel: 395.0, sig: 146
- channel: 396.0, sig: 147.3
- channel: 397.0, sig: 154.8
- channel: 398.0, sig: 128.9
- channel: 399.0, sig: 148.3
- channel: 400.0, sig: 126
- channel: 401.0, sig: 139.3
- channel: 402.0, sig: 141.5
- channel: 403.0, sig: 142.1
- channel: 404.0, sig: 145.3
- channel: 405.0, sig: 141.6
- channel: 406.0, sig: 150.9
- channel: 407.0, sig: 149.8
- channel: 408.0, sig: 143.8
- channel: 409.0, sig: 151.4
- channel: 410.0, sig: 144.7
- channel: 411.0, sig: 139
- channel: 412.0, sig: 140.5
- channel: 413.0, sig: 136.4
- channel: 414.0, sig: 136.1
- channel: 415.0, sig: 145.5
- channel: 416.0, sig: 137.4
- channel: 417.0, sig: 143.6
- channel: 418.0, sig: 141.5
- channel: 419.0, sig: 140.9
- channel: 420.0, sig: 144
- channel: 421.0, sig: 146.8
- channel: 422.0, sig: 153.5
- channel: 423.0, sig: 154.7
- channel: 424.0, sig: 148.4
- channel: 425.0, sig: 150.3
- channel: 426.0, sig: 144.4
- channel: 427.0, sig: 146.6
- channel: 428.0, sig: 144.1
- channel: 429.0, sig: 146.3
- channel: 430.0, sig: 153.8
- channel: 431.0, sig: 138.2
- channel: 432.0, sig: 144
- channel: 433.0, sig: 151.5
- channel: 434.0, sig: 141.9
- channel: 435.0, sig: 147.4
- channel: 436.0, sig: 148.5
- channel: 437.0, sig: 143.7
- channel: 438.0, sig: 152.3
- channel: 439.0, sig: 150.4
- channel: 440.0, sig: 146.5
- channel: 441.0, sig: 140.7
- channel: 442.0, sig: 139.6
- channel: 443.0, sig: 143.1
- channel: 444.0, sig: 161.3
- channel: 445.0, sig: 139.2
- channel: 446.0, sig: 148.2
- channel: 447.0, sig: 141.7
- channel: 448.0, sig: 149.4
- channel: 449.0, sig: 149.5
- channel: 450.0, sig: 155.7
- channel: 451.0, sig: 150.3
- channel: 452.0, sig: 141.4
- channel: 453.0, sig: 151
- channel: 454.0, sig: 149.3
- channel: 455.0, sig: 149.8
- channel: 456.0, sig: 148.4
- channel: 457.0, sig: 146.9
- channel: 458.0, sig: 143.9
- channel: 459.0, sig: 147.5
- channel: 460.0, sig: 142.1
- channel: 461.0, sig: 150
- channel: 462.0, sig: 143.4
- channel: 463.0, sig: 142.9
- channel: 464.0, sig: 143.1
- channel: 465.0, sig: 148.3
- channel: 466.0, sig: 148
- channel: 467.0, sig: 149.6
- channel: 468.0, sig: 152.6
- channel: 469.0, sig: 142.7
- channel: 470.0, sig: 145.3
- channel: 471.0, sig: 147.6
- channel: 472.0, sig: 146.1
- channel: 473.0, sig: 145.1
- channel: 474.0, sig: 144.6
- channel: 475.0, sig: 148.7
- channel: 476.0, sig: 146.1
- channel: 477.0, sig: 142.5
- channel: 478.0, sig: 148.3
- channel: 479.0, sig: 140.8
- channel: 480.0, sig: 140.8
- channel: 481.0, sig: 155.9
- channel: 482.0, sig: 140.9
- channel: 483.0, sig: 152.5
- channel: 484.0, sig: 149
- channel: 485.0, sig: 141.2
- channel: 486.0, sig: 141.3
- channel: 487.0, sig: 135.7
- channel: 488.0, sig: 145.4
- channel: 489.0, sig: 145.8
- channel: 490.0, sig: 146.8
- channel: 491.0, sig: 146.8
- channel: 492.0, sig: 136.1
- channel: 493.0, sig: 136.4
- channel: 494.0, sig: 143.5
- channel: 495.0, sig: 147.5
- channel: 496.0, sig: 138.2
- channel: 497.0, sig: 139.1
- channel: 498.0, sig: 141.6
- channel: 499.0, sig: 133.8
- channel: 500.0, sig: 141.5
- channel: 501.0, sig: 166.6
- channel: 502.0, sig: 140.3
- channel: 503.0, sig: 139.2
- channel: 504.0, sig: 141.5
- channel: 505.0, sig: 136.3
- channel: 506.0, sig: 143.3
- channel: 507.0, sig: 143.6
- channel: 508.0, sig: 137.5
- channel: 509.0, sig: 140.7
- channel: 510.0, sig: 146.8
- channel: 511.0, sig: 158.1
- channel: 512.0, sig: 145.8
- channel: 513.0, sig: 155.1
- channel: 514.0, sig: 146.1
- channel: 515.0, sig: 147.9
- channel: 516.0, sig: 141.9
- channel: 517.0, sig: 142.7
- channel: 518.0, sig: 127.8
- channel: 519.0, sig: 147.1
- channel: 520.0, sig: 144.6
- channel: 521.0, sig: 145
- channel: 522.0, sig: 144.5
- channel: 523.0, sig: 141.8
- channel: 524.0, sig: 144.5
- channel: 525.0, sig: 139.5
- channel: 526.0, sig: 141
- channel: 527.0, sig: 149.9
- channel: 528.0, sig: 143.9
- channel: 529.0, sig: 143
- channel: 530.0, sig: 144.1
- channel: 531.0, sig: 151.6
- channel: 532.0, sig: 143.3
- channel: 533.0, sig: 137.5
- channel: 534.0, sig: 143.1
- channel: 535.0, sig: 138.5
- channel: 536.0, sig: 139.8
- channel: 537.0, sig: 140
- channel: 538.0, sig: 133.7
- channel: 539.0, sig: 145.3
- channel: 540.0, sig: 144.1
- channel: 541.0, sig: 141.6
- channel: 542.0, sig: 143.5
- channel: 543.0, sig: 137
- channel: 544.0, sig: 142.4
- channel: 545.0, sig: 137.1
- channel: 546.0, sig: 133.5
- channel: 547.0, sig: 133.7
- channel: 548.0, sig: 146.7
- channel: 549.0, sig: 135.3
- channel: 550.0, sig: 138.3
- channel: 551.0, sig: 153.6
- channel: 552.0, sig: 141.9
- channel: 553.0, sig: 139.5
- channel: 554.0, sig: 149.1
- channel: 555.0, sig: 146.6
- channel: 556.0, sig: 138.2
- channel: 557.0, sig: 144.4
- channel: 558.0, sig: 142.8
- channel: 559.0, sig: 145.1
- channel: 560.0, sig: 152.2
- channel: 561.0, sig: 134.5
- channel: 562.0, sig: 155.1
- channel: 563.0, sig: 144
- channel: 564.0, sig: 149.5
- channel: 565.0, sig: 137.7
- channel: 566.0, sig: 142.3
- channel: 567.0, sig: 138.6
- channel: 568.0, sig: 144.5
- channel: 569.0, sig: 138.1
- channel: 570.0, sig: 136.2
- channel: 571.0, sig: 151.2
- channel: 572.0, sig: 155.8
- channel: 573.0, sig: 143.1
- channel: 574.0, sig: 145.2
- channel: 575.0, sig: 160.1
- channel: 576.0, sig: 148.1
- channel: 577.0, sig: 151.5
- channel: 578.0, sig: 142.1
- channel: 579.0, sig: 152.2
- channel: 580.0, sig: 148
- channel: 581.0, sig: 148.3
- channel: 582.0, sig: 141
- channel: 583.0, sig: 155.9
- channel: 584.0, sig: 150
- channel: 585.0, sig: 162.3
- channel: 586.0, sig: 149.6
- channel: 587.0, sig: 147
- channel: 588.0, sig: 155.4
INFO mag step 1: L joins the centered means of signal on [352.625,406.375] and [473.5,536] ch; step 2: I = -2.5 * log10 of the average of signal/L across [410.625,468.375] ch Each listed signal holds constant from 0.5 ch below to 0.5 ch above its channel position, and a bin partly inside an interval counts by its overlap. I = -0.02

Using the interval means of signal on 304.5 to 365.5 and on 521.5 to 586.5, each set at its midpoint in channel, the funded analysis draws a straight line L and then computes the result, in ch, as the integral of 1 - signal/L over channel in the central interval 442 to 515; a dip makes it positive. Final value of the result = -4.9 ch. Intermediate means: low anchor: 121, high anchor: 144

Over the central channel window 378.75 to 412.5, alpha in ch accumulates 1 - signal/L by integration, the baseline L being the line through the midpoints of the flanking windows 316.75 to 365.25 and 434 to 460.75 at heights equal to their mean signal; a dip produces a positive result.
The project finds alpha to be -3.0 ch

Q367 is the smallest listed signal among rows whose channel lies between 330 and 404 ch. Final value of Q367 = 59.48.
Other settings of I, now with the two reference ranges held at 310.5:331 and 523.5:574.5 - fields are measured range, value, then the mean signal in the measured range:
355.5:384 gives -0.128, 145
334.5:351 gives 0.167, 109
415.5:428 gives -0.103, 146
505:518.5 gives -0.033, 144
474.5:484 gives -0.070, 146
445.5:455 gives -0.104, 149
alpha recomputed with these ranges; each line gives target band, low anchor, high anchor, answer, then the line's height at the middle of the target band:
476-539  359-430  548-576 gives 0.6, 145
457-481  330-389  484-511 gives -1.1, 140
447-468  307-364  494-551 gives -2.0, 135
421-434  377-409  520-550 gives -0.3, 144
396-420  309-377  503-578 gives -2.1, 131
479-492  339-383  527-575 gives -0.3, 141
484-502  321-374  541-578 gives -0.8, 137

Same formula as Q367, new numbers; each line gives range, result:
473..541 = 127.8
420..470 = 138.2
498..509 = 133.8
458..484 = 140.8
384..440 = 126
